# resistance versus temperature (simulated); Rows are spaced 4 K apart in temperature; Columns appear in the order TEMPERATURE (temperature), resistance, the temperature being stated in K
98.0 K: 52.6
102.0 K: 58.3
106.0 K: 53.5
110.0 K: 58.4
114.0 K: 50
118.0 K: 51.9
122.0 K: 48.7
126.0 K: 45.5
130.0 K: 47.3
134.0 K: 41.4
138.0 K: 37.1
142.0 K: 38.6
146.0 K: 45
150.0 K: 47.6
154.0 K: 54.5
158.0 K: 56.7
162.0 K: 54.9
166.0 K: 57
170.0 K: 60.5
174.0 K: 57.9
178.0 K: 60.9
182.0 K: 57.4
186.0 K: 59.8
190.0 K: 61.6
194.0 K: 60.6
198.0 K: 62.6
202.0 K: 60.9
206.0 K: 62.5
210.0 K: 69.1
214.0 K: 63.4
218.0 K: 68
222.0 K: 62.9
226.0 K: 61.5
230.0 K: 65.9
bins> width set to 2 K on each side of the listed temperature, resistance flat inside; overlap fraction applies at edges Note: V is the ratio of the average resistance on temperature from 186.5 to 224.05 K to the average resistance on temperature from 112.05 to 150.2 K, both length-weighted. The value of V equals 1.4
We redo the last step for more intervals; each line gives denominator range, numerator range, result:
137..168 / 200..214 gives 1.30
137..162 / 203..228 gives 1.35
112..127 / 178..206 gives 1.23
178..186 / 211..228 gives 1.09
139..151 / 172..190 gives 1.38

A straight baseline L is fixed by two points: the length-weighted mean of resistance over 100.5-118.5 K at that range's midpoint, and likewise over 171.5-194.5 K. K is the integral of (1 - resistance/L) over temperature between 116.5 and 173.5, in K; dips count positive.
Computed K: 7.8 K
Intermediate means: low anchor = 54.5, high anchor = 59.7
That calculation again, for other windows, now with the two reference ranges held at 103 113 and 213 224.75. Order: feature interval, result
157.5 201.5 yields 1.6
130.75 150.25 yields 5.5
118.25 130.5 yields 2.0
